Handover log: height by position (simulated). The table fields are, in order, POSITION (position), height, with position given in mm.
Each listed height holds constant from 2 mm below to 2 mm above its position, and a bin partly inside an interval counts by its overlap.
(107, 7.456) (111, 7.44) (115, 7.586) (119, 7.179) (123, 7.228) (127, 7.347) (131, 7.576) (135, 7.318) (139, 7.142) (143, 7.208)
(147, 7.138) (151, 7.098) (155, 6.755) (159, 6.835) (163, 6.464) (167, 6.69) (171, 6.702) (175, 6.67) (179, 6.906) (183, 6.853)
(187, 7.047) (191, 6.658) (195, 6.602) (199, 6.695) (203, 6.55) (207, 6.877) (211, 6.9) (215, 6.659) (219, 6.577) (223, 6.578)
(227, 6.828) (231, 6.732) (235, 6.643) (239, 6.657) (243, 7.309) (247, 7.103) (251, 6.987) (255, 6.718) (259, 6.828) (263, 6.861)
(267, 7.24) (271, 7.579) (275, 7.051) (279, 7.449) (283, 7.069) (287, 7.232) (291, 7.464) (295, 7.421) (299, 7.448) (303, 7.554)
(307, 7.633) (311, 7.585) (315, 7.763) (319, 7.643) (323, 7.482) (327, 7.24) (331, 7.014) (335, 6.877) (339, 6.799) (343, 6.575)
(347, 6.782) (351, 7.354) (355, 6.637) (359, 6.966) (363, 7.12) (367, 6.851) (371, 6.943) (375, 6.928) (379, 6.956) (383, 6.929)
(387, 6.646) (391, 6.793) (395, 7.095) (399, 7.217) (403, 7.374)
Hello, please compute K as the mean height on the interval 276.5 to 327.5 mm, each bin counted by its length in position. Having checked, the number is 7.46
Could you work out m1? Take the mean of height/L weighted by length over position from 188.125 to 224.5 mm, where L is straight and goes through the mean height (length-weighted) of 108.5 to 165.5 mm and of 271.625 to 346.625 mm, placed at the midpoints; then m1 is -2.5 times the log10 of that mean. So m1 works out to 0.08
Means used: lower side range 7.16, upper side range 7.29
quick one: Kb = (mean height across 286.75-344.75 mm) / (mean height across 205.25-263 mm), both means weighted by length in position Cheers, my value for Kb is 1.07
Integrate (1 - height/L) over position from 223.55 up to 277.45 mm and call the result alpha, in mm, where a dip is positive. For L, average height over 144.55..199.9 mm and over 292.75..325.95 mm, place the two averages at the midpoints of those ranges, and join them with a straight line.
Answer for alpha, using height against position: 2.0 mm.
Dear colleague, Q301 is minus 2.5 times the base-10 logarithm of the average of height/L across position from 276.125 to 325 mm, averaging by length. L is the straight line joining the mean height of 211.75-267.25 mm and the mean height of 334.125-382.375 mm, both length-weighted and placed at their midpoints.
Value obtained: -0.09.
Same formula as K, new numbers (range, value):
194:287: 6.9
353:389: 6.89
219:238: 6.68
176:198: 6.8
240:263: 6.96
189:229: 6.69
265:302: 7.33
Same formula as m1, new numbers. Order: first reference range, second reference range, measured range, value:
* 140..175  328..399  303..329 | -0.10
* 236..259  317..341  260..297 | -0.03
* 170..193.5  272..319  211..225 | 0.06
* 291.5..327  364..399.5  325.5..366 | 0.05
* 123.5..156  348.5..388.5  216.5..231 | 0.07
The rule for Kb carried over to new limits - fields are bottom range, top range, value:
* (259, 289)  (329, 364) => 0.96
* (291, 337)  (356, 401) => 0.93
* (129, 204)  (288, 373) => 1.04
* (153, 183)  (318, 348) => 1.05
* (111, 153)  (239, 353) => 0.99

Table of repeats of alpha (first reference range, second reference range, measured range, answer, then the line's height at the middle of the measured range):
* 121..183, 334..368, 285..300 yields -1.0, 6.92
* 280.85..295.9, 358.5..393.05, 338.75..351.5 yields 0.4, 7.04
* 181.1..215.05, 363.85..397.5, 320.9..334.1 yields -0.7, 6.86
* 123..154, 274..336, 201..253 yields 3.7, 7.32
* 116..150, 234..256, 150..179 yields 1.7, 7.17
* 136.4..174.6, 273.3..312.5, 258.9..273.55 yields 0.3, 7.29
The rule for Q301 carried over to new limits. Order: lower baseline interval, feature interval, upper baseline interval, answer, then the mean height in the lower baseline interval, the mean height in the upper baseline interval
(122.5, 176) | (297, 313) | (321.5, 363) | -0.086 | 7.01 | 6.97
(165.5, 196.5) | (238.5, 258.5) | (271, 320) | 0.031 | 6.77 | 7.44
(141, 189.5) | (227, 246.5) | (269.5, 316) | 0.050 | 6.86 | 7.43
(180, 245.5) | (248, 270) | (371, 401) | -0.024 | 6.77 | 6.94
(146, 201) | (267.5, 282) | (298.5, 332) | -0.005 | 6.79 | 7.5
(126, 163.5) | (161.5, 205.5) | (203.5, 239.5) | 0.030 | 7.11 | 6.71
